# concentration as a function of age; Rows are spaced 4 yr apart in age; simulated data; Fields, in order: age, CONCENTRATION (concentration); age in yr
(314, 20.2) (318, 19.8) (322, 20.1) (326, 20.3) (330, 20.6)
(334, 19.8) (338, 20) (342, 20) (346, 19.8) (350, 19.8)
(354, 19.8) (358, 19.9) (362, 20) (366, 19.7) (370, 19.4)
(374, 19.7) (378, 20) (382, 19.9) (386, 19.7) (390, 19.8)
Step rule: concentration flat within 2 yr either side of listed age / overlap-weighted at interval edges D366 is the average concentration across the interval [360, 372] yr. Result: 19.7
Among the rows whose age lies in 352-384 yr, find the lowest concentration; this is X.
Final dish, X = 19.4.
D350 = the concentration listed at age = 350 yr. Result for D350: 19.8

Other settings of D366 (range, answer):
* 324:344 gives 20.1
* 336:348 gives 19.9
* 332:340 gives 19.9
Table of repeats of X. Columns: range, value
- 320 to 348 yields 19.8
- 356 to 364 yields 19.9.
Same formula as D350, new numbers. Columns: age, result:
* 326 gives 20.3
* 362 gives 20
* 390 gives 19.8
